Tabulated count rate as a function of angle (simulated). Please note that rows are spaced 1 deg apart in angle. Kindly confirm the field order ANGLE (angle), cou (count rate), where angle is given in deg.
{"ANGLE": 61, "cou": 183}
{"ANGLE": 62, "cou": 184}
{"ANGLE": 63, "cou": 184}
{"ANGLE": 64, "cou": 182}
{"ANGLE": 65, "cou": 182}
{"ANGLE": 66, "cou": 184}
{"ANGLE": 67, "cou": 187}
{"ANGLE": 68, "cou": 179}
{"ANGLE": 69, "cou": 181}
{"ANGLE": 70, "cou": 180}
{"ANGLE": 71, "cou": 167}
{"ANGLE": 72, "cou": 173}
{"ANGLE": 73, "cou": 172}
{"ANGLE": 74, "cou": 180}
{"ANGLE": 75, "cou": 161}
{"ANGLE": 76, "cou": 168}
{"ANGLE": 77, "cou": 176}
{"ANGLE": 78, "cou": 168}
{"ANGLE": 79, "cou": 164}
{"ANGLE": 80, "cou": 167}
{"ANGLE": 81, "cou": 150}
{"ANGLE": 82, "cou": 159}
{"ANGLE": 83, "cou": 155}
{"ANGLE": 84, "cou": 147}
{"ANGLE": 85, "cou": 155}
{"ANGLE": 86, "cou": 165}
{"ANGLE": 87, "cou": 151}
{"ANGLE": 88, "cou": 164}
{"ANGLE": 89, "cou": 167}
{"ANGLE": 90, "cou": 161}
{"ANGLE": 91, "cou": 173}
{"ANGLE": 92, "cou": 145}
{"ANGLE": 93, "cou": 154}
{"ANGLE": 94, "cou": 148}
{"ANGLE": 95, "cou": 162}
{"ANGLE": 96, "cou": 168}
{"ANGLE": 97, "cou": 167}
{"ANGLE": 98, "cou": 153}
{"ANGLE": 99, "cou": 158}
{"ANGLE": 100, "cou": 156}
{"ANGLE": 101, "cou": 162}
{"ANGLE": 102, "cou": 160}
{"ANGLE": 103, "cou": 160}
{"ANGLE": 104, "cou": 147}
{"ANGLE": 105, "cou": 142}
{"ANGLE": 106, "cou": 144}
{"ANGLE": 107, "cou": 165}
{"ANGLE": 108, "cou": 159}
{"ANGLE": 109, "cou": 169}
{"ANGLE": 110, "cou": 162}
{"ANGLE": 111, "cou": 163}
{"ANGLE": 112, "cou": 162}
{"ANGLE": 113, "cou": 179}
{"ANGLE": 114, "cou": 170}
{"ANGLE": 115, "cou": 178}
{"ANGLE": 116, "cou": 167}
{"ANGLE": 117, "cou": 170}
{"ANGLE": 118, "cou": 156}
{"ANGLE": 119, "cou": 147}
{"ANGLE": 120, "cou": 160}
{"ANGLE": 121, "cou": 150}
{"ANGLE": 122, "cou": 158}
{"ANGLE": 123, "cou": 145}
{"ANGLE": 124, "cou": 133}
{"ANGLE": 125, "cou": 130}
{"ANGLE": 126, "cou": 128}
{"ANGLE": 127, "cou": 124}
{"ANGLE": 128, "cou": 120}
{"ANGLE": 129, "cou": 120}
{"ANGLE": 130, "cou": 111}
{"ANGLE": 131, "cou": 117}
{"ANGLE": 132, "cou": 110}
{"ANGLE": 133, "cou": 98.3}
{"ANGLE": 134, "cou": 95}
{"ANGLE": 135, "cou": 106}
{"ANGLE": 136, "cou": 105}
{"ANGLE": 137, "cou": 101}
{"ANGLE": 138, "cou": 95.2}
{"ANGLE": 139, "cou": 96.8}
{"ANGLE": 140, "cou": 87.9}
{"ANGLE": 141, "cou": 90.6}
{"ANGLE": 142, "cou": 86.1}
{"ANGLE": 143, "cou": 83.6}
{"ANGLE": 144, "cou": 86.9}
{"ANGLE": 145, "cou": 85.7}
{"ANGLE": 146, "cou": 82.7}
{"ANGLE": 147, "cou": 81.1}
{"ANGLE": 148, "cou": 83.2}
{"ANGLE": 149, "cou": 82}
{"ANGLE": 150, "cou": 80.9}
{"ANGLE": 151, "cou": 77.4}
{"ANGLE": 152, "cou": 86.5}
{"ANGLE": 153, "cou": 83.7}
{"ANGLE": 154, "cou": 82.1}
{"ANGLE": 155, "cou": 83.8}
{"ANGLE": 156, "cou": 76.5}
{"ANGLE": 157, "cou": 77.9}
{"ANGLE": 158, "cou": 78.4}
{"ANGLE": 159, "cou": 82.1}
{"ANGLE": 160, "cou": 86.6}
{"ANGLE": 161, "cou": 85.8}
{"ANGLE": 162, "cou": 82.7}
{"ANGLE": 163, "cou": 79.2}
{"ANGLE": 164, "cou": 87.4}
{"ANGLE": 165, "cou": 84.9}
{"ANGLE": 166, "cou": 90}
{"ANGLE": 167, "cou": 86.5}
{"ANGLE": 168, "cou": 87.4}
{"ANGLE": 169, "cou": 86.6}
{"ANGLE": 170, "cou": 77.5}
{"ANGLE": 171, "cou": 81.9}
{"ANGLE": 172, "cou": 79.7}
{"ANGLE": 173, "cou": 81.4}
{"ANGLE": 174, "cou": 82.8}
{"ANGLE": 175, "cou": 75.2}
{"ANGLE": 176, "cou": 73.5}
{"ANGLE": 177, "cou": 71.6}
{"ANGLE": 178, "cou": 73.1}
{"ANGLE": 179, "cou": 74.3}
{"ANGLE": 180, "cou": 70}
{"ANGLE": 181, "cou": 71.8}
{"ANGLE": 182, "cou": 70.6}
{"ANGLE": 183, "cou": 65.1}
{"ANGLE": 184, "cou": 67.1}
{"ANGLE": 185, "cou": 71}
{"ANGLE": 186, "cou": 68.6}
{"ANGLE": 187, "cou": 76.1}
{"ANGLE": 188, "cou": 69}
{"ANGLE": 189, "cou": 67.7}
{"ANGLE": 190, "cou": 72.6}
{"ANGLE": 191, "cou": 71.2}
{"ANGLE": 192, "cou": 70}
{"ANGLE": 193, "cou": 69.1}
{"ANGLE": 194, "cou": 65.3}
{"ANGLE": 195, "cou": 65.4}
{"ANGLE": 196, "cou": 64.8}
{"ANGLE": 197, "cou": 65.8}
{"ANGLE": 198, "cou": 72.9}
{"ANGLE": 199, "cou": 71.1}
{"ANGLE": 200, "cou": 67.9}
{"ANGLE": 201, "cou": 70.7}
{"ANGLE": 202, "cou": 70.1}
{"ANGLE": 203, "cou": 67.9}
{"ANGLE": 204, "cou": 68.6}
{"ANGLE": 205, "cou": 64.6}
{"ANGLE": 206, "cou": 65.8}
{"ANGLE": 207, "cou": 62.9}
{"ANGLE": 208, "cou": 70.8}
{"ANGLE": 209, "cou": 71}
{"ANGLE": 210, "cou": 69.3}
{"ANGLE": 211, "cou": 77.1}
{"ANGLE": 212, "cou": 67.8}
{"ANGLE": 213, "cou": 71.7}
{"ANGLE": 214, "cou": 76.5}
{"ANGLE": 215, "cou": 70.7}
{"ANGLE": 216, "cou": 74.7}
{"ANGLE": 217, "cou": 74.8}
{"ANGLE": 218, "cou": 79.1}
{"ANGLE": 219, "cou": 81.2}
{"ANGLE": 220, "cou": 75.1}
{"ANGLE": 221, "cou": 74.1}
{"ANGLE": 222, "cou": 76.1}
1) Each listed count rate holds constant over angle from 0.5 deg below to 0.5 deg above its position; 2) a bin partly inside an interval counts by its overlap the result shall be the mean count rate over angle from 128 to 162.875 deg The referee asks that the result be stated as 90.6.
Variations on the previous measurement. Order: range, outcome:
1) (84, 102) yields 159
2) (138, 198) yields 78.5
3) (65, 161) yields 137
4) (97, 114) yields 159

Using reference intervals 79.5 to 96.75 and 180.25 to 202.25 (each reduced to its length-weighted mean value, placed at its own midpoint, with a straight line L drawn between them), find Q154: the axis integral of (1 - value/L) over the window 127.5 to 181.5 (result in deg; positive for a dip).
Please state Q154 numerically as 7.26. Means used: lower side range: 158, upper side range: 69.3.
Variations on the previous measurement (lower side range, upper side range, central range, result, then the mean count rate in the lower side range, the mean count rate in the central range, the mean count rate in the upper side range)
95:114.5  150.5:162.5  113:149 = 1.0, 160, 119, 82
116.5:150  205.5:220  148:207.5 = 9.6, 112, 75.4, 72.5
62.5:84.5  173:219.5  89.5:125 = -3.7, 171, 158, 71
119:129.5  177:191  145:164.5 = 3.9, 137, 82.2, 70.6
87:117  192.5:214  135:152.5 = 4.9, 161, 88.3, 68.8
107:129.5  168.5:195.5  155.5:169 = 1.9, 153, 83.6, 72.9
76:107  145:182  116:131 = -1.8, 159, 140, 80.7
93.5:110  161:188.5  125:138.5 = 1.5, 158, 111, 77.4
